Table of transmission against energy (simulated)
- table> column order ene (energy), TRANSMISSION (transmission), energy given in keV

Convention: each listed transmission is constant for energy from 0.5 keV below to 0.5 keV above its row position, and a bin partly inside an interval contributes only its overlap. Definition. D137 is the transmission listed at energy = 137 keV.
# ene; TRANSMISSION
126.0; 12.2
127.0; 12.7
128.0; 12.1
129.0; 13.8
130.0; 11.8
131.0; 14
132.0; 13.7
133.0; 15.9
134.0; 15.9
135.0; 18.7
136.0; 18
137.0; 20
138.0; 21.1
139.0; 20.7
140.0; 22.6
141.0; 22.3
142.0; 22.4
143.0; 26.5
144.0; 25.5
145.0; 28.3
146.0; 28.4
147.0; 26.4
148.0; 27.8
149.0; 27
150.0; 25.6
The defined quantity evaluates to 20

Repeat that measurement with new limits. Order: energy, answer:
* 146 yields 28.4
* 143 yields 26.5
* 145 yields 28.3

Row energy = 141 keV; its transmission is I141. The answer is 22.3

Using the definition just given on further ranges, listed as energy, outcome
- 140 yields 22.6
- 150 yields 25.6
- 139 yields 20.7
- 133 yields 15.9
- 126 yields 12.2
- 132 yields 13.7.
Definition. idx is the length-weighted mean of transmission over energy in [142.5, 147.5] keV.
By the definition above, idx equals 27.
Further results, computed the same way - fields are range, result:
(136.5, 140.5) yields 21.1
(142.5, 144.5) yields 26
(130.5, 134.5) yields 14.9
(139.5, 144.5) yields 23.9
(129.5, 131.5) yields 12.9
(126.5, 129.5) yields 12.9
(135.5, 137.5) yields 19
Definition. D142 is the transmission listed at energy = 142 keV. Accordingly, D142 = 22.4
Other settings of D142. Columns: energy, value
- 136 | 18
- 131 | 14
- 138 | 21.1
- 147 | 26.4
